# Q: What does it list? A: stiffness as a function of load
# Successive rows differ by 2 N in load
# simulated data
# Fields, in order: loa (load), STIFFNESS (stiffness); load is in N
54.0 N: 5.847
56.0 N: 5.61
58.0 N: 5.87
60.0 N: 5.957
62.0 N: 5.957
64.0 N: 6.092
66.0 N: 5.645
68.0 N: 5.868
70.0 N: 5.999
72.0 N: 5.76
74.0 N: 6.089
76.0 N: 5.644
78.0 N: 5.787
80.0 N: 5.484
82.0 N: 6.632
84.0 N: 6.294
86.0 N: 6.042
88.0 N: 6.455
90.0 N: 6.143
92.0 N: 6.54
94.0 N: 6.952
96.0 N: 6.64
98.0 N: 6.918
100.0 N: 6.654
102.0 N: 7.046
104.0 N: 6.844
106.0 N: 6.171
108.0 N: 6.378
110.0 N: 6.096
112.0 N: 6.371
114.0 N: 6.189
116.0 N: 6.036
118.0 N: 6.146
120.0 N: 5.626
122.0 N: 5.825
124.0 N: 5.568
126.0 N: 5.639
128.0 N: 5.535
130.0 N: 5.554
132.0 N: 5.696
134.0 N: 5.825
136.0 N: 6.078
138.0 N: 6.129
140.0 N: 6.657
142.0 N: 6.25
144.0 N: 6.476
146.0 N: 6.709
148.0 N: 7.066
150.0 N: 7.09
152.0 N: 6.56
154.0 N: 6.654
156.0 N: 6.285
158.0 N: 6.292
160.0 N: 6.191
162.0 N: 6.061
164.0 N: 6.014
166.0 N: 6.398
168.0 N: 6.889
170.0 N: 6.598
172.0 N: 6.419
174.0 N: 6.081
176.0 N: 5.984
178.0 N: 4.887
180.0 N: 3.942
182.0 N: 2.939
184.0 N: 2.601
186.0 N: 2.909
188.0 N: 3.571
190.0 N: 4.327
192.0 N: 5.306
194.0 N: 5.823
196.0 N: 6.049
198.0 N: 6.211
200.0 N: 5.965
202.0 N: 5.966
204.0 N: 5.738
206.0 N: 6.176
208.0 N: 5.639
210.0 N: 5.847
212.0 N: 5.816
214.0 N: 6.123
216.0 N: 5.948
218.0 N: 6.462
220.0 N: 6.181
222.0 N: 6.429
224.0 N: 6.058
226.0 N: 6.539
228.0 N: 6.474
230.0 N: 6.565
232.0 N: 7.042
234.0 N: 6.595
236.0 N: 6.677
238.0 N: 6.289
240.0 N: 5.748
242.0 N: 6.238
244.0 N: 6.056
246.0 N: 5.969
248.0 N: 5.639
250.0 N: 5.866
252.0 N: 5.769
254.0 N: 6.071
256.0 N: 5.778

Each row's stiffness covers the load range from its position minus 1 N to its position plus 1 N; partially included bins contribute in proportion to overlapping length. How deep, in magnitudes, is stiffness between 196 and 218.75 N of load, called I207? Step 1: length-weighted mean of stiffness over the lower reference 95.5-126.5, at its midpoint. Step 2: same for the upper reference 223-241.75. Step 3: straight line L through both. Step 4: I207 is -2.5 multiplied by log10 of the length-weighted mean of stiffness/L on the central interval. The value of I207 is 0.072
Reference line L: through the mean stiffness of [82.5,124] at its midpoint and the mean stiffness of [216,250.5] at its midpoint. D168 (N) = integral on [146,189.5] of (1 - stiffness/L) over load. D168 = 4.9 N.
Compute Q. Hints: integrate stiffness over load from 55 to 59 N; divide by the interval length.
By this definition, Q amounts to 5.74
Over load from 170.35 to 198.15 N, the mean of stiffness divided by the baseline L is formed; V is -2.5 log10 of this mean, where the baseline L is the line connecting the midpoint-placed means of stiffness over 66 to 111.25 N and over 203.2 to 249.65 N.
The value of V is 0.28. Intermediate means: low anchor 6.28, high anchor 6.18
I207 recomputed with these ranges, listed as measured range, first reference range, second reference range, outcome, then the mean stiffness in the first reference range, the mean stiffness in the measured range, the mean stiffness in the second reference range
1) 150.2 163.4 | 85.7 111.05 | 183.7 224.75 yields -0.07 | 6.54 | 6.38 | 5.53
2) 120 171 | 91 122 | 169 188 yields -0.15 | 6.42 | 6.23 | 4.65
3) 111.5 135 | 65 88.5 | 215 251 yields 0.04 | 5.96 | 5.82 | 6.27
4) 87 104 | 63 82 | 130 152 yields -0.11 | 5.86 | 6.68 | 6.37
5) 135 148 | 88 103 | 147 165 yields 0.01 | 6.68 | 6.44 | 6.47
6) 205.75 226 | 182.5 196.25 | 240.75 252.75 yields -0.21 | 4.23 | 6.09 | 5.92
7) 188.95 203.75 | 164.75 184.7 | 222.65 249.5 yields 0.00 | 5.32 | 5.66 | 6.29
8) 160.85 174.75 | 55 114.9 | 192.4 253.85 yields -0.03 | 6.2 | 6.35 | 6.12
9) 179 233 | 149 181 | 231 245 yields 0.14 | 6.15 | 5.51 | 6.38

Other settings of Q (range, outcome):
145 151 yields 6.95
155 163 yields 6.21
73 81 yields 5.75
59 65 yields 6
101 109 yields 6.61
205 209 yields 5.91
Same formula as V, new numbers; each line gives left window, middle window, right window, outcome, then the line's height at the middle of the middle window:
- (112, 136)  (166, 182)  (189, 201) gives 0.00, 5.68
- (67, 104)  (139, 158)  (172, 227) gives -0.14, 5.8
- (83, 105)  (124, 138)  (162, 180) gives 0.10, 6.32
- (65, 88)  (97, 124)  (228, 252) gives -0.05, 6.01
